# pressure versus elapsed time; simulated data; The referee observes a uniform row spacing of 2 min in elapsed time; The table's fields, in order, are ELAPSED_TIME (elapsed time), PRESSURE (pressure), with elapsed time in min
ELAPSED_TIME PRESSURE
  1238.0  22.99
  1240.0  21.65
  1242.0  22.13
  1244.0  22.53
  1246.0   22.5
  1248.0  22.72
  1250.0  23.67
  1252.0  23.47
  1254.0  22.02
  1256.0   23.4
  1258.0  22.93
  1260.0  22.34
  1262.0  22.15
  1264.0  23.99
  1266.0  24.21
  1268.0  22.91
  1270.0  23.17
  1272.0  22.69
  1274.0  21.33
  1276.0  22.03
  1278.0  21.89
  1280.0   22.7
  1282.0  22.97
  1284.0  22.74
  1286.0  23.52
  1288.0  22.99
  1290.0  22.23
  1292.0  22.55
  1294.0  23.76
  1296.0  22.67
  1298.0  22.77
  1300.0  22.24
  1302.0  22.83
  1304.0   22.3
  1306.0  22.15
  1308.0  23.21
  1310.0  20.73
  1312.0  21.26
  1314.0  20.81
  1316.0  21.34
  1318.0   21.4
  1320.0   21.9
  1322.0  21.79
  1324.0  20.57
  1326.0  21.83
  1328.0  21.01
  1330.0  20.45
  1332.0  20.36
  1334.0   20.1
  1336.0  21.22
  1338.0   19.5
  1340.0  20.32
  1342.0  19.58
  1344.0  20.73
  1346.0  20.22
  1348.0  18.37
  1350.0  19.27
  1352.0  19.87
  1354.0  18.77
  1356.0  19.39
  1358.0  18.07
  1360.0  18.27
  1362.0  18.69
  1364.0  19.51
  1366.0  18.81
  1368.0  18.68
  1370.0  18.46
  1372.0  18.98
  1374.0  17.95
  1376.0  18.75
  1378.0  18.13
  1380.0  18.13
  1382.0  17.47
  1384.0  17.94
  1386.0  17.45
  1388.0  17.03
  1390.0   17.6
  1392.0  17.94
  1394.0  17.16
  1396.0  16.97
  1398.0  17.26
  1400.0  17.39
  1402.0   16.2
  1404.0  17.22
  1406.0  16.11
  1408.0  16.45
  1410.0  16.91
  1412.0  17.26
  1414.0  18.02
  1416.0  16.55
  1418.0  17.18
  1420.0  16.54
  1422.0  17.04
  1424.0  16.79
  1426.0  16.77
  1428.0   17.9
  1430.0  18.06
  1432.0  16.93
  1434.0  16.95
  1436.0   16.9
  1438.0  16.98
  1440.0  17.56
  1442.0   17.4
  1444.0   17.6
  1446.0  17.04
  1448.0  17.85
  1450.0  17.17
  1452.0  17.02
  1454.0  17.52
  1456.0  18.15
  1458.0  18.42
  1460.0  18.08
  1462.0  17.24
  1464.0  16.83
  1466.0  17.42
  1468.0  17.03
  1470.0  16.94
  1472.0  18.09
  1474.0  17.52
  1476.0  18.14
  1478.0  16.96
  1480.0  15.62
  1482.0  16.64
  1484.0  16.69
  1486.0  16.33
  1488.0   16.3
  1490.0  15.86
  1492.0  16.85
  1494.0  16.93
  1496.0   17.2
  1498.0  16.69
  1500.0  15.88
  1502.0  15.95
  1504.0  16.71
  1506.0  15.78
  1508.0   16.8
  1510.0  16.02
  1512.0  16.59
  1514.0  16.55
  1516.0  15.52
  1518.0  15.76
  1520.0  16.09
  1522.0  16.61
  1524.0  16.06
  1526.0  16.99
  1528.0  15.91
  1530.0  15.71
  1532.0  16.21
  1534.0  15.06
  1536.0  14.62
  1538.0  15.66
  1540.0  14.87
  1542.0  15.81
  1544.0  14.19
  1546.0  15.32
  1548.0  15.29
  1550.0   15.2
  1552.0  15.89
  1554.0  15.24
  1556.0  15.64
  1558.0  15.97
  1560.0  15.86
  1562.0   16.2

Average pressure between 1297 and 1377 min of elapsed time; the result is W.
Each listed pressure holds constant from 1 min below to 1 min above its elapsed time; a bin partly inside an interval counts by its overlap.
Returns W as 20.3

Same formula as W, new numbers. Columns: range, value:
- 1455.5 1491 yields 17.1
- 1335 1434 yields 18.1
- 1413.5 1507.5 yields 17.1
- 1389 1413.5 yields 17.1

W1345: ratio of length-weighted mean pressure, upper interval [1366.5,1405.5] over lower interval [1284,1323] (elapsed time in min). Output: 0.80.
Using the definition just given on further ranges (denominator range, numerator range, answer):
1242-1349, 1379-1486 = 0.78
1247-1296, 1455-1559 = 0.72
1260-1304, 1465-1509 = 0.74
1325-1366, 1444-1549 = 0.84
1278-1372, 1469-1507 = 0.80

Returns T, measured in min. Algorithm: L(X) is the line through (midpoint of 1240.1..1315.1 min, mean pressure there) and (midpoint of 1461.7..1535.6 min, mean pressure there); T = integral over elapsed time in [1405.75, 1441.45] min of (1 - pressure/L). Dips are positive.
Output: 2.9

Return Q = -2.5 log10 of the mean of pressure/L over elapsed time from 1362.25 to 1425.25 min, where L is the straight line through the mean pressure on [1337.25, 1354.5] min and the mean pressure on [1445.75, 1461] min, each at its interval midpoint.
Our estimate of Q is 0.073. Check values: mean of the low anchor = 19.7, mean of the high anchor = 17.7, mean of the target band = 17.6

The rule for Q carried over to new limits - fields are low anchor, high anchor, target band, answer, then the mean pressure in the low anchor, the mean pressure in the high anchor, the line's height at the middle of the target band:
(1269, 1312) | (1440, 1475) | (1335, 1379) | 0.074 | 22.5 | 17.5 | 20.5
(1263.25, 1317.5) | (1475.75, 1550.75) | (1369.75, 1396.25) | 0.114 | 22.5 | 16.1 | 19.8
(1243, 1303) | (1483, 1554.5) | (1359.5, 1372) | 0.081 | 22.8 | 16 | 20.2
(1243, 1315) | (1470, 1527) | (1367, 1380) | 0.087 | 22.6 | 16.5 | 20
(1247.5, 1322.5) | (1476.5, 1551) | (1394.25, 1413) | 0.138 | 22.5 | 16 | 19.2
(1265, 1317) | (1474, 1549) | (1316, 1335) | 0.021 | 22.5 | 16.1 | 21.5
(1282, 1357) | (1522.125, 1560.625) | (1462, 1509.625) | 0.017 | 21.3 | 15.6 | 17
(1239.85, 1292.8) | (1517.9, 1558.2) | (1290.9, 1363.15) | 0.017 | 22.7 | 15.6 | 21.1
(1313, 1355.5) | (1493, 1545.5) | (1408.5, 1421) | 0.089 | 20.4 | 16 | 18.5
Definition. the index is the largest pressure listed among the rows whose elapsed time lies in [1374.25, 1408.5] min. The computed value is 18.75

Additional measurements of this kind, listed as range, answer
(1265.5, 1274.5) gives 24.21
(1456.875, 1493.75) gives 18.42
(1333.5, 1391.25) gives 21.22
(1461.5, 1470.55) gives 17.42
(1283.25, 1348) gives 23.76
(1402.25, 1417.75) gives 18.02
